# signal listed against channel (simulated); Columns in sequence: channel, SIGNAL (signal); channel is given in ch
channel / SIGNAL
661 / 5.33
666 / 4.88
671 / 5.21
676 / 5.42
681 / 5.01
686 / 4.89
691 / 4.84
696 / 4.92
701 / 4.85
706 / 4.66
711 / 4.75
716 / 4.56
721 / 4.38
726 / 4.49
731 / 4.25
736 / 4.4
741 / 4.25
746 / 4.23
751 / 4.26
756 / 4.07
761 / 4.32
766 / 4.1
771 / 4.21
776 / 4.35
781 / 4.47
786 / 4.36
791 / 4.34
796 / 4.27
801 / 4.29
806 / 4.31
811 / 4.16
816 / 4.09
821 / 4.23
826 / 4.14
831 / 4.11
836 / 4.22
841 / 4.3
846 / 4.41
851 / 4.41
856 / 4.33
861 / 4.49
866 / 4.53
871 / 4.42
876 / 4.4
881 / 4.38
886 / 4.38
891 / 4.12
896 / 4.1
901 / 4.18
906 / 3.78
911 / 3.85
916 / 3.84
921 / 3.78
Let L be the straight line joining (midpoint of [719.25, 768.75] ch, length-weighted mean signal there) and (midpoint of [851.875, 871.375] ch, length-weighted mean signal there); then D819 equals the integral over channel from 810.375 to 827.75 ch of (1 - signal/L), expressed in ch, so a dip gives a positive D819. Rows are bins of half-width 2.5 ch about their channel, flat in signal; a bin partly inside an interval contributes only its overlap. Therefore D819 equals 0.90 ch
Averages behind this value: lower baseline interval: 4.27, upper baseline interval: 4.44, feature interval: 4.16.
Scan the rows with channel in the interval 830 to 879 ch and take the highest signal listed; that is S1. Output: 4.53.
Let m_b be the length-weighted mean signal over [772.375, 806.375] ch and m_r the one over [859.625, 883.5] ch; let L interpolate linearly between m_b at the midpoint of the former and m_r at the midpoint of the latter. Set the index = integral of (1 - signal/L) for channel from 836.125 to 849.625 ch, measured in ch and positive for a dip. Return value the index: 0.2 ch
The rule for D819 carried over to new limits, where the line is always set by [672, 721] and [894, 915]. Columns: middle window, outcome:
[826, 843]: 0.3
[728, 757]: 2.5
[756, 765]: 0.7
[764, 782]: 1.0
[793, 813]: 0.6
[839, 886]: -3.0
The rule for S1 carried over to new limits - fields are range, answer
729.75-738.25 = 4.4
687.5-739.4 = 4.92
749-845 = 4.47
